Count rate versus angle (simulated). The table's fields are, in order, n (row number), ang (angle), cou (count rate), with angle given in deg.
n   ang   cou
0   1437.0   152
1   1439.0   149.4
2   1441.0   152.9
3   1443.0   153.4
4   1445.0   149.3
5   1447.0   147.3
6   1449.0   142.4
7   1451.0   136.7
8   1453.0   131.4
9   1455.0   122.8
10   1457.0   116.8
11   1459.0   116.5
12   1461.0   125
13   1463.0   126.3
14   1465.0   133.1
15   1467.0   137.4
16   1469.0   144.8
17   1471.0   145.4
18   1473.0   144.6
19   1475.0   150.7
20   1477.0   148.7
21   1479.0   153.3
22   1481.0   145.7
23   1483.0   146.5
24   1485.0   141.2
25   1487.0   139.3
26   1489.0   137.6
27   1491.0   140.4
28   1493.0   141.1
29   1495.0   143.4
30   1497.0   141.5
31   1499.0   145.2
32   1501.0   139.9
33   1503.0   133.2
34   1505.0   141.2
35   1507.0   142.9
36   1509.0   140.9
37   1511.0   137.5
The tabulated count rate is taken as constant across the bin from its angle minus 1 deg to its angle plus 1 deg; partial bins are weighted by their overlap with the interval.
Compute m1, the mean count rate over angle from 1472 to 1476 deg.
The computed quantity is 148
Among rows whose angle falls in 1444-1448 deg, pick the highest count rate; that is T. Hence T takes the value 149.3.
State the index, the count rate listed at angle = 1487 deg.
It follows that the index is 139.3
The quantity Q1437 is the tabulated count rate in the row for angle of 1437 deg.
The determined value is 152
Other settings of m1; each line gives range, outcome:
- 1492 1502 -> 142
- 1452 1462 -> 122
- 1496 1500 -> 143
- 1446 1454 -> 139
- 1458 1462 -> 121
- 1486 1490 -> 138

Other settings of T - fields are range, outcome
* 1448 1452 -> 142.4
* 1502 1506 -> 141.2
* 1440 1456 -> 153.4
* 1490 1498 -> 143.4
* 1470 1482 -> 153.3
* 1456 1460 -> 116.8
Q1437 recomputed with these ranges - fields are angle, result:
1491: 140.4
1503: 133.2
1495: 143.4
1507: 142.9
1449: 142.4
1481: 145.7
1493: 141.1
